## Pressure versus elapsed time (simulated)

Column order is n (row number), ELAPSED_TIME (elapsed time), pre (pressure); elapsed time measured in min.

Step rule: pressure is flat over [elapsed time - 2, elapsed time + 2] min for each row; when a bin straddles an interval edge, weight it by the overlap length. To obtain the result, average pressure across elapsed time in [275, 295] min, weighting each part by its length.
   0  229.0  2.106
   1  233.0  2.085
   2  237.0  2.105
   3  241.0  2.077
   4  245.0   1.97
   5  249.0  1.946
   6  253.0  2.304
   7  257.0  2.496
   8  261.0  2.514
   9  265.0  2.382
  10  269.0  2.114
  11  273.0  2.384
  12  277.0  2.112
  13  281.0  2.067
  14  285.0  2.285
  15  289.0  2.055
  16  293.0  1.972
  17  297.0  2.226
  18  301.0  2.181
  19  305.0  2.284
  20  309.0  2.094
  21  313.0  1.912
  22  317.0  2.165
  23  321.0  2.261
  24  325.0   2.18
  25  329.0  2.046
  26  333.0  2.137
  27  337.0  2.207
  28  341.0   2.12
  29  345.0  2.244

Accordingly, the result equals 2.1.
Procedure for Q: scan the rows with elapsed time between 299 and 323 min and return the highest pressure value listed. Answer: 2.284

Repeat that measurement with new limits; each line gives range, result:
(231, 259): 2.496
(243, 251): 1.97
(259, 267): 2.514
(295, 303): 2.226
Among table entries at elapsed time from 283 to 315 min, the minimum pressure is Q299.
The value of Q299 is 1.912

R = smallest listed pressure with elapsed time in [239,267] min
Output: 1.946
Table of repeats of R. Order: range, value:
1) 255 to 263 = 2.496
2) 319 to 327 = 2.18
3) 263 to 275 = 2.114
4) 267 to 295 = 1.972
